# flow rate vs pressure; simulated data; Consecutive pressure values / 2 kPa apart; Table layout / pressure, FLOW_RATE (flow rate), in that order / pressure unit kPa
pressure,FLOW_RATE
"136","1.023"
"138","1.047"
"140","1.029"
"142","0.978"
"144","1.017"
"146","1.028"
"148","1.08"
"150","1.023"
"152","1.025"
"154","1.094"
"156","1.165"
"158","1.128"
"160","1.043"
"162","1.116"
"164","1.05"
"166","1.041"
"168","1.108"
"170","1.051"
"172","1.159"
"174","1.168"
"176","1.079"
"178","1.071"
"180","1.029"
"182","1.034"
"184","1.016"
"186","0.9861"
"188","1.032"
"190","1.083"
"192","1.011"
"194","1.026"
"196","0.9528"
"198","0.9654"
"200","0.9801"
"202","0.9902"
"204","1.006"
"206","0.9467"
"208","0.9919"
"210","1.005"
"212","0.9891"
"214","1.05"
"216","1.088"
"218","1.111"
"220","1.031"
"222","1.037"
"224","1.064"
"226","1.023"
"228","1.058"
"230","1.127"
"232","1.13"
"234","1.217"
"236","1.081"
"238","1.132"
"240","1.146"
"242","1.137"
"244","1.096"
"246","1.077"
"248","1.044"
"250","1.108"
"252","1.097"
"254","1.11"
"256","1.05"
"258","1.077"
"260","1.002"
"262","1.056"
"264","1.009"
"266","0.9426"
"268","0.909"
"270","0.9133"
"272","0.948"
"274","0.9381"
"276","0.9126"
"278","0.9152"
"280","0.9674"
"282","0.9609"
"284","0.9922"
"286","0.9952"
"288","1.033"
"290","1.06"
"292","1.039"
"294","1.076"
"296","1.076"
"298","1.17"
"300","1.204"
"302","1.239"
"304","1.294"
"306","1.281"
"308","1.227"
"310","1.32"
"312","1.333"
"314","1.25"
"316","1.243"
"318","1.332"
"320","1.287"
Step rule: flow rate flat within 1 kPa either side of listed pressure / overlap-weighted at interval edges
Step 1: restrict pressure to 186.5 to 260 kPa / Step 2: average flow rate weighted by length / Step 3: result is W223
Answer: 1.06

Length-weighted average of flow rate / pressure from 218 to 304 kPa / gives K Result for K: 1.06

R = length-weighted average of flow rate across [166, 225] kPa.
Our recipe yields 1.04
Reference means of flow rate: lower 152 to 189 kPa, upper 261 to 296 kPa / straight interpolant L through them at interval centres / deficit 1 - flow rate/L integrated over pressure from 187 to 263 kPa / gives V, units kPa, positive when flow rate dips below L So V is -2.10 kPa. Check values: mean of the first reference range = 1.07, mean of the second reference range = 0.983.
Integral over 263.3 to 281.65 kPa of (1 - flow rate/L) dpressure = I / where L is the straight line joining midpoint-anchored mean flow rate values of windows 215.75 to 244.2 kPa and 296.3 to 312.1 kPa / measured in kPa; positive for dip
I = 3.78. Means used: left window 1.1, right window 1.25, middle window 0.939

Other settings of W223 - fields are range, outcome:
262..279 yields 0.943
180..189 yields 1.02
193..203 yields 0.983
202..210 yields 0.986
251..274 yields 1.01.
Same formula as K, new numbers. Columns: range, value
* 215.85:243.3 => 1.1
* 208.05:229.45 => 1.04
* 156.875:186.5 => 1.07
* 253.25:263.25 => 1.06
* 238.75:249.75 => 1.1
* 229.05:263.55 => 1.1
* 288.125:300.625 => 1.1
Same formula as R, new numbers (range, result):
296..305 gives 1.21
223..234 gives 1.09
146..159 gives 1.08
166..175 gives 1.11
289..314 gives 1.2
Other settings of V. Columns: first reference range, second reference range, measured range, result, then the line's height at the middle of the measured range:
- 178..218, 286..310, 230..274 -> 1.16 kPa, 1.09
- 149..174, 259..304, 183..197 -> 0.74 kPa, 1.07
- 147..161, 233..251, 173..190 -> 0.58 kPa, 1.09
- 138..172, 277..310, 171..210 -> 1.68 kPa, 1.07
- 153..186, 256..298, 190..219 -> 1.19 kPa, 1.05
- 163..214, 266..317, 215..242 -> -1.12 kPa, 1.05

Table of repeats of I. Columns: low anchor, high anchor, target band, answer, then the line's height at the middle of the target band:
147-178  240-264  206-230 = 0.91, 1.08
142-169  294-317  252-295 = 7.15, 1.2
